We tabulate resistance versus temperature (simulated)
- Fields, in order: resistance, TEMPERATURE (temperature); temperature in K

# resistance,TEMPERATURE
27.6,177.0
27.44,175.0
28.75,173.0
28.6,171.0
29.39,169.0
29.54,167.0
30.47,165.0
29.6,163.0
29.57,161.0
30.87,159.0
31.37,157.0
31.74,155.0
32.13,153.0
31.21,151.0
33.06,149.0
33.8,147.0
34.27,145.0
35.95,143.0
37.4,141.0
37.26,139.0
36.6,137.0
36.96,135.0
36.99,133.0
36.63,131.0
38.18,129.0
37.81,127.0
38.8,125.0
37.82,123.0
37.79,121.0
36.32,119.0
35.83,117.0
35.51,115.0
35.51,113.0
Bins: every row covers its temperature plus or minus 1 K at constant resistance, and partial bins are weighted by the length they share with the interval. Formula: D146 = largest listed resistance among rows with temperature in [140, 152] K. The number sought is 37.4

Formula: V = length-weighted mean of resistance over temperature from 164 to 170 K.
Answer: 29.8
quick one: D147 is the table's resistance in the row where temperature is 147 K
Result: 33.8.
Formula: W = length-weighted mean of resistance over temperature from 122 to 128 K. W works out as 38.1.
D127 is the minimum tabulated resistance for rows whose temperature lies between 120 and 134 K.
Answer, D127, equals 36.63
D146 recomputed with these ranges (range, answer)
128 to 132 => 38.18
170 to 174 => 28.75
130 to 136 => 36.99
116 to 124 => 37.82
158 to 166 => 30.87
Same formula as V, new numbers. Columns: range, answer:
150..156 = 31.7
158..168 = 30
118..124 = 37.3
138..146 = 36.2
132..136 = 37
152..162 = 31.1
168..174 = 28.9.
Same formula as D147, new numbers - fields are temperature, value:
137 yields 36.6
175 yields 27.44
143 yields 35.95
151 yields 31.21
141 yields 37.4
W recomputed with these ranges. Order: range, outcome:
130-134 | 36.8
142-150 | 34.3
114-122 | 36.4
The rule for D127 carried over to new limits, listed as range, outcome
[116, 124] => 35.83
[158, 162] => 29.57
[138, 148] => 33.8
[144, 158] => 31.21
